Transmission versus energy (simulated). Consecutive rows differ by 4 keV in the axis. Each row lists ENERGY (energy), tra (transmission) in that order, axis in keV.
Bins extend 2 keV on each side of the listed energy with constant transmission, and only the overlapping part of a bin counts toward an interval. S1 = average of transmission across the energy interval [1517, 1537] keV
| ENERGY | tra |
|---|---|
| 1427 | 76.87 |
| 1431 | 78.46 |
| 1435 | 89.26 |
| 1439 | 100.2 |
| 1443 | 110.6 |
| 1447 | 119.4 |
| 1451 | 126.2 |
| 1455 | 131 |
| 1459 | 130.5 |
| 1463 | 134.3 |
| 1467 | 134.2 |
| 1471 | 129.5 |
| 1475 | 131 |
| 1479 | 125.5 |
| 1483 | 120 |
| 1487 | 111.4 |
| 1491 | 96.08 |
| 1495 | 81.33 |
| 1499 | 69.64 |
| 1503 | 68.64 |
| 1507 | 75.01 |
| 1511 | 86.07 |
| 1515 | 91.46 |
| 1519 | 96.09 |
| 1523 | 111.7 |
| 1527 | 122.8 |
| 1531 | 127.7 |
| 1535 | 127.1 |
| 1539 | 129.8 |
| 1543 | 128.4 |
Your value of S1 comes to 117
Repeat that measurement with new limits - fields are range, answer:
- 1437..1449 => 110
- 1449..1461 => 129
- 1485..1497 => 96.3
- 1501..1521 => 83.5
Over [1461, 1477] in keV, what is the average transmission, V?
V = 132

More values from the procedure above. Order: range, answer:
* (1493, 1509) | 73.7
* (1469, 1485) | 126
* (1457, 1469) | 133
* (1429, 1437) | 83.9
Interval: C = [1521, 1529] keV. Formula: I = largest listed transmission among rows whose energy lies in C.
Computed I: 122.8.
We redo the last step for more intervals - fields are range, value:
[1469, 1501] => 131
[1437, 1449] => 119.4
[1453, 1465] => 134.3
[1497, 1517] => 91.46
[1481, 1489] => 120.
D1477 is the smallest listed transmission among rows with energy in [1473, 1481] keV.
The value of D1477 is 125.5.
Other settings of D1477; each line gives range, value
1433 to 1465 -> 89.26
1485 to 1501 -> 69.64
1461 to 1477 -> 129.5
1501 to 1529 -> 68.64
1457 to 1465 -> 130.5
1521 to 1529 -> 111.7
